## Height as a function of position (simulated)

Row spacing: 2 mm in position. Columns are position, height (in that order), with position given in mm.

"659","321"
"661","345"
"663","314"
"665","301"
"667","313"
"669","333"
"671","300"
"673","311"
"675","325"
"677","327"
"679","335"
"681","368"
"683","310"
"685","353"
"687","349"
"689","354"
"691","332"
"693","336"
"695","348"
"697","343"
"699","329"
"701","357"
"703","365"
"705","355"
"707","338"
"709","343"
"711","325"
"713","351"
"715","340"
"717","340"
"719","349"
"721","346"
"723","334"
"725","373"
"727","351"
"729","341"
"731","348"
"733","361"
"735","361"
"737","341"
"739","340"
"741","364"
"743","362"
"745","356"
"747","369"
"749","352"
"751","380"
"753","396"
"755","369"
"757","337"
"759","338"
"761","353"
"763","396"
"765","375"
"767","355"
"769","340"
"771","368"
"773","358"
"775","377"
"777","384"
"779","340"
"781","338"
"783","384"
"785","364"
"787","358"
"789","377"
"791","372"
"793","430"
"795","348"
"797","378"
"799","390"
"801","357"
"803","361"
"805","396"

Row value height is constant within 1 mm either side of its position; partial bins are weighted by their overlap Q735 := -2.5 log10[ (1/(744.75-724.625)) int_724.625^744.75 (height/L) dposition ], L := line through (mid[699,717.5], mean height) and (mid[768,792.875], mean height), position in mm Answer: 0.00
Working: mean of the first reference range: 345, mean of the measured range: 354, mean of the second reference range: 366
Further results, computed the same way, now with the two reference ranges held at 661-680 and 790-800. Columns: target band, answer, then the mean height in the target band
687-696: -0.04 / 343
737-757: -0.01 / 363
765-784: 0.03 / 361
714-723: 0.00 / 343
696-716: -0.02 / 345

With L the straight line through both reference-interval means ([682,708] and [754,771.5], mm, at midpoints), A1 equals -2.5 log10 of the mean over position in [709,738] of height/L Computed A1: 0.009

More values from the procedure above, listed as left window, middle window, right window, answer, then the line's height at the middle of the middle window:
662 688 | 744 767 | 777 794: -0.02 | 359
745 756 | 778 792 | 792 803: 0.04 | 377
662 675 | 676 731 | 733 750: -0.03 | 334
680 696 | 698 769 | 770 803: 0.01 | 356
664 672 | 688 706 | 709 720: -0.05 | 330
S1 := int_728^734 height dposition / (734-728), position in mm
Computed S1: 350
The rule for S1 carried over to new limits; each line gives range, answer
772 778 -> 373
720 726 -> 351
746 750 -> 360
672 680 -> 324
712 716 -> 346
